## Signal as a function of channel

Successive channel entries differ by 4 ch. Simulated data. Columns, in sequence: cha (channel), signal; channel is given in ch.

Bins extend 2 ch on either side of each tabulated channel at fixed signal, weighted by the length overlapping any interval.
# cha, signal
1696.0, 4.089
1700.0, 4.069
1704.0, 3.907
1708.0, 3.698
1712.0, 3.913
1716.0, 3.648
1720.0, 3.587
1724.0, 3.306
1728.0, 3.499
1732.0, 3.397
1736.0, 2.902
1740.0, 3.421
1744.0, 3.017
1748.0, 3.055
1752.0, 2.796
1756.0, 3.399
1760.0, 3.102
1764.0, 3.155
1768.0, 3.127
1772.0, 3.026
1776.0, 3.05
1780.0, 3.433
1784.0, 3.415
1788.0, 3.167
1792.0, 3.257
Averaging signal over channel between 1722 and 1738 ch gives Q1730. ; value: 3.28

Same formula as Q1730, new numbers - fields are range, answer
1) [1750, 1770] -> 3.12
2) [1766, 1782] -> 3.16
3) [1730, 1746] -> 3.18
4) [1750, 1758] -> 3.1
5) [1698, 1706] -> 3.99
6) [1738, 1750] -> 3.16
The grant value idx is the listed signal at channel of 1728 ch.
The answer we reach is 3.499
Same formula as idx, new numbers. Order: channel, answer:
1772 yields 3.026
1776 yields 3.05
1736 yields 2.902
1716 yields 3.648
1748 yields 3.055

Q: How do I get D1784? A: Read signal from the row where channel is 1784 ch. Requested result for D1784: 3.415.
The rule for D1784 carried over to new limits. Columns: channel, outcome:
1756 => 3.399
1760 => 3.102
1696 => 4.089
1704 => 3.907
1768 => 3.127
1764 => 3.155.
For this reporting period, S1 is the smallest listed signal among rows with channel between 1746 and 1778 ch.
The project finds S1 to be 2.796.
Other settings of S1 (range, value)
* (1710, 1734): 3.306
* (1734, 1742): 2.902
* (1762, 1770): 3.127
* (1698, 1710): 3.698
